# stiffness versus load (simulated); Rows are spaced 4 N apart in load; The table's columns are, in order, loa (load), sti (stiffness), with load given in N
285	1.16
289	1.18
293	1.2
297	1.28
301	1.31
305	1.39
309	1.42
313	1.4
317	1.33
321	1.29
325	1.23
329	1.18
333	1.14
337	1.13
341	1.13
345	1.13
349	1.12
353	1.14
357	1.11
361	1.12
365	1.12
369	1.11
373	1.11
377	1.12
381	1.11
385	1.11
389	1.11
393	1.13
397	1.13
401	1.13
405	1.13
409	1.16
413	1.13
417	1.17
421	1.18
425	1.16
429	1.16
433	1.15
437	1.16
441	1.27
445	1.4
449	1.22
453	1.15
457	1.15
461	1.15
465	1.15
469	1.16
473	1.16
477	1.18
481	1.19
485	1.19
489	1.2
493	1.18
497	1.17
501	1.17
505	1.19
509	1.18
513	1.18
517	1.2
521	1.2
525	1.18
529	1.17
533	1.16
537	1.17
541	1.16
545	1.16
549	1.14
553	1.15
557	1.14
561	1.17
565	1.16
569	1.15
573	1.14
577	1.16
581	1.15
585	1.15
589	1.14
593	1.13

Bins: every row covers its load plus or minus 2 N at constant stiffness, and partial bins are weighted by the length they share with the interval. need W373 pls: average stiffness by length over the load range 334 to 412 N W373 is 1.12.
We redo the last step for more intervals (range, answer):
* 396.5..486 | 1.18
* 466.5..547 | 1.18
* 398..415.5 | 1.14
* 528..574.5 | 1.16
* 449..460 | 1.16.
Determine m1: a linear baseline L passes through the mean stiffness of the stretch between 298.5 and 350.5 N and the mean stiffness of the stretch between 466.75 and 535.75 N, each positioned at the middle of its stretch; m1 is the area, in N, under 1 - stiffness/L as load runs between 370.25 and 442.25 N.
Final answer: 4.27 N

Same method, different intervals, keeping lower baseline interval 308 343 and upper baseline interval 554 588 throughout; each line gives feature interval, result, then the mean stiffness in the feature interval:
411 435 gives 1.0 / 1.16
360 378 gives 1.7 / 1.12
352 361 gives 0.8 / 1.12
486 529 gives -0.3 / 1.18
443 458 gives -0.5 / 1.24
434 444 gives -0.2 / 1.23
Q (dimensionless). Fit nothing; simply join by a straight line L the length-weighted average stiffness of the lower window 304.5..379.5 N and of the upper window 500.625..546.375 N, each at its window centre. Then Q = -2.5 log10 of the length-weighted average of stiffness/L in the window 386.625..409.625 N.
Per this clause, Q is 0.054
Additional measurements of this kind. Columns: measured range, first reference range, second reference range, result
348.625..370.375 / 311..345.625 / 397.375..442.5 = 0.075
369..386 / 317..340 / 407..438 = 0.064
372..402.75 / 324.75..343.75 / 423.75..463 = 0.054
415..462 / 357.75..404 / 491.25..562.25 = -0.052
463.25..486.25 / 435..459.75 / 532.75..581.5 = 0.031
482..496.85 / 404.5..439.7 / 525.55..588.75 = -0.028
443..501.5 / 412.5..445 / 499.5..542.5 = -0.004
